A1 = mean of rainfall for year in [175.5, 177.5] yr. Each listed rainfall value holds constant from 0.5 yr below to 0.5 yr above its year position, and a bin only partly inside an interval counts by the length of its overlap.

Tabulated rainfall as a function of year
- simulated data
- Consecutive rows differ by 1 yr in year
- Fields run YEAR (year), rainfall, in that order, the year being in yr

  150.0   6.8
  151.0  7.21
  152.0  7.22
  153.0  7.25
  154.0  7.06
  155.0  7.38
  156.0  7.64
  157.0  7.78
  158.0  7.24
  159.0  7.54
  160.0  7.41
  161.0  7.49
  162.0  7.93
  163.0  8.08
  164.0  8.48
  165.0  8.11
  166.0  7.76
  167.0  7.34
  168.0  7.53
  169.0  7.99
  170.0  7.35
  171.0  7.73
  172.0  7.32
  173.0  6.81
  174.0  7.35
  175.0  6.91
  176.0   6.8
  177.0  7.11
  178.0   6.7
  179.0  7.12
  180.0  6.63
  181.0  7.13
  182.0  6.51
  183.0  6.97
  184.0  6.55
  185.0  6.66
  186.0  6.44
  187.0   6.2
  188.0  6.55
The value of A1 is 6.96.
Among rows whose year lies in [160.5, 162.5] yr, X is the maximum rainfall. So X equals 7.93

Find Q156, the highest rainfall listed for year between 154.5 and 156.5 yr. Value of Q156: 7.64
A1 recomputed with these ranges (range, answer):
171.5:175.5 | 7.1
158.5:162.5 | 7.59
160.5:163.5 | 7.83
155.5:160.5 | 7.52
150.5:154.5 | 7.18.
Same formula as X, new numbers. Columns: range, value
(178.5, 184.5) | 7.13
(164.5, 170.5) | 8.11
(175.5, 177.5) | 7.11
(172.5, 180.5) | 7.35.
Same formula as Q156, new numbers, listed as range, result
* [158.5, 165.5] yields 8.48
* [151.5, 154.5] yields 7.25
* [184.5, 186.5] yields 6.66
